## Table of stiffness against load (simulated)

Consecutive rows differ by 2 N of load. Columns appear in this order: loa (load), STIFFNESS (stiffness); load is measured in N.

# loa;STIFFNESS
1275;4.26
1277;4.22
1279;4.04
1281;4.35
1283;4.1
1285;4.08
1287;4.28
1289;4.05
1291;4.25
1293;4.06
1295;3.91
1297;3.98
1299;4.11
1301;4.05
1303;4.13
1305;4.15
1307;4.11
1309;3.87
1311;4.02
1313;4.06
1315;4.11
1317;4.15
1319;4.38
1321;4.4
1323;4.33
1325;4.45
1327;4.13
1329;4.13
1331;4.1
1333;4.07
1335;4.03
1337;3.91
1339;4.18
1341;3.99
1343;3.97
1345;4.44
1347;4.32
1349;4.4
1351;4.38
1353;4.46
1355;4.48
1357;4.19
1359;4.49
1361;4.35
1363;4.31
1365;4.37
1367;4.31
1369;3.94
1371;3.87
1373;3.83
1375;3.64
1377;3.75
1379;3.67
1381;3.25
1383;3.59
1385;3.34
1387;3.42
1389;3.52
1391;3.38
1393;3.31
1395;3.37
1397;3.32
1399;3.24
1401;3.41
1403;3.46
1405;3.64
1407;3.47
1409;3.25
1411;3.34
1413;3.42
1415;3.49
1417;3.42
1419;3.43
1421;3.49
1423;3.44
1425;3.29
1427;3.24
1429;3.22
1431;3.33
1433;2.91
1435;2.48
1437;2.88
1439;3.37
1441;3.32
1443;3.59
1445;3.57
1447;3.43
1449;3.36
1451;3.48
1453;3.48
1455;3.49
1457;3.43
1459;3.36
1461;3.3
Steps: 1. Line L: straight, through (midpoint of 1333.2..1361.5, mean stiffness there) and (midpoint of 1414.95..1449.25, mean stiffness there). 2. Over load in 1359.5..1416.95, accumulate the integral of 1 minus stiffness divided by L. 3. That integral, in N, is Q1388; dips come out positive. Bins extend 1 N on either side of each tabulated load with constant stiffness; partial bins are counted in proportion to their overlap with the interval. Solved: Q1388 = 2.55 N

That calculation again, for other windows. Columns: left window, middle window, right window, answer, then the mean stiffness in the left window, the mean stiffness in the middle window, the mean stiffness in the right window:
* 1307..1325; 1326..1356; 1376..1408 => -2.0 N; 4.18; 4.2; 3.45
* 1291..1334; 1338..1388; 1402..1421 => -3.4 N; 4.13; 4.04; 3.44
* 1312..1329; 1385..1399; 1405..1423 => 1.0 N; 4.24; 3.37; 3.43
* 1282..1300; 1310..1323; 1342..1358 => 0.0 N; 4.09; 4.2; 4.33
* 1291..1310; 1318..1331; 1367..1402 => -1.3 N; 4.05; 4.29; 3.54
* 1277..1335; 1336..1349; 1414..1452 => -0.9 N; 4.14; 4.16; 3.3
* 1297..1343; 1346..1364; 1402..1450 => -2.4 N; 4.12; 4.38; 3.33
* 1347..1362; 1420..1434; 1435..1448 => 0.8 N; 4.39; 3.27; 3.29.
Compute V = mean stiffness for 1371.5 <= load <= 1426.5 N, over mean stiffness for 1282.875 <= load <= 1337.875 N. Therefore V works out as 0.8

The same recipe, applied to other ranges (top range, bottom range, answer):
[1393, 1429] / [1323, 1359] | 0.80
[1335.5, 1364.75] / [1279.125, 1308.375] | 1.04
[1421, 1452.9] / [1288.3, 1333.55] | 0.79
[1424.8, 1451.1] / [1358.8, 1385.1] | 0.83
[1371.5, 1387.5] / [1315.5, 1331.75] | 0.84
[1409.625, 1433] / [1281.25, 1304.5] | 0.82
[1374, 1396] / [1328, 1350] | 0.84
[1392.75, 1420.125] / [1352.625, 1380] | 0.83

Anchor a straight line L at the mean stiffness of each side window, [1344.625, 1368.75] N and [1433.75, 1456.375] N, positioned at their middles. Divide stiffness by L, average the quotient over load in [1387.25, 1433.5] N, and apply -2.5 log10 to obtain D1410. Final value 0.107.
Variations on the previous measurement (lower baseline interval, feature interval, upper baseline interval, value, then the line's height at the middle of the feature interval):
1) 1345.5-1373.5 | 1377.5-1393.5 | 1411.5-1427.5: 0.13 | 3.9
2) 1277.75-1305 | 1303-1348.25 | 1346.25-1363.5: 0.03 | 4.25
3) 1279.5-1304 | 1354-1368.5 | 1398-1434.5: -0.18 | 3.69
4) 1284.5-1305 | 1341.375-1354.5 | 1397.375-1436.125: -0.15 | 3.75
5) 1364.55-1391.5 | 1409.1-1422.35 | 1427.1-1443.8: -0.03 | 3.33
